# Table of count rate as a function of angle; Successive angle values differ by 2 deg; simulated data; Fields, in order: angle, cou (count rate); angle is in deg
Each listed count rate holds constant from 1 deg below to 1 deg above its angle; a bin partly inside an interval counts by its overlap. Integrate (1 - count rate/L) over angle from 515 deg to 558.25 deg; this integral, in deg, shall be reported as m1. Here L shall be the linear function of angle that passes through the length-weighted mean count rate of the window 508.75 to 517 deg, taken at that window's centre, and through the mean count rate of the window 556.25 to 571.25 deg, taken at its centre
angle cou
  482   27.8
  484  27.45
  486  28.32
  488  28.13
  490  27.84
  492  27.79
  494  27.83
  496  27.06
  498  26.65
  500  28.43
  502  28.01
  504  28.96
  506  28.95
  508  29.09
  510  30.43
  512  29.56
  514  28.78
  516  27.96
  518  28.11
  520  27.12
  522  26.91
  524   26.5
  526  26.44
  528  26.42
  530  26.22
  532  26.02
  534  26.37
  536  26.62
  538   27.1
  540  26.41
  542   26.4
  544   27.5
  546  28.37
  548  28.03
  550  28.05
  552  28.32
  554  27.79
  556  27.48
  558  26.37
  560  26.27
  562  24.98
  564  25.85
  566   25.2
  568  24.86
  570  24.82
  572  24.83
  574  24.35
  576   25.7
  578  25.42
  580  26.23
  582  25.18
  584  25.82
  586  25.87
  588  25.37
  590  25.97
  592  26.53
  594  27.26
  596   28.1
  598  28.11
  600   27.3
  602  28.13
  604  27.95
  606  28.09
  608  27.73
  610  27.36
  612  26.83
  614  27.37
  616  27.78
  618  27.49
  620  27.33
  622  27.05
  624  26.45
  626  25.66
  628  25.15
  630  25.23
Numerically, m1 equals 0.5 deg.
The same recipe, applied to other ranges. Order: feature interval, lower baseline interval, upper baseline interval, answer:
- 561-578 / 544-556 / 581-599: 1.35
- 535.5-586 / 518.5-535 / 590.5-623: 1.20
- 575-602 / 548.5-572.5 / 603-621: 0.55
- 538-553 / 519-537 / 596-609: -0.40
